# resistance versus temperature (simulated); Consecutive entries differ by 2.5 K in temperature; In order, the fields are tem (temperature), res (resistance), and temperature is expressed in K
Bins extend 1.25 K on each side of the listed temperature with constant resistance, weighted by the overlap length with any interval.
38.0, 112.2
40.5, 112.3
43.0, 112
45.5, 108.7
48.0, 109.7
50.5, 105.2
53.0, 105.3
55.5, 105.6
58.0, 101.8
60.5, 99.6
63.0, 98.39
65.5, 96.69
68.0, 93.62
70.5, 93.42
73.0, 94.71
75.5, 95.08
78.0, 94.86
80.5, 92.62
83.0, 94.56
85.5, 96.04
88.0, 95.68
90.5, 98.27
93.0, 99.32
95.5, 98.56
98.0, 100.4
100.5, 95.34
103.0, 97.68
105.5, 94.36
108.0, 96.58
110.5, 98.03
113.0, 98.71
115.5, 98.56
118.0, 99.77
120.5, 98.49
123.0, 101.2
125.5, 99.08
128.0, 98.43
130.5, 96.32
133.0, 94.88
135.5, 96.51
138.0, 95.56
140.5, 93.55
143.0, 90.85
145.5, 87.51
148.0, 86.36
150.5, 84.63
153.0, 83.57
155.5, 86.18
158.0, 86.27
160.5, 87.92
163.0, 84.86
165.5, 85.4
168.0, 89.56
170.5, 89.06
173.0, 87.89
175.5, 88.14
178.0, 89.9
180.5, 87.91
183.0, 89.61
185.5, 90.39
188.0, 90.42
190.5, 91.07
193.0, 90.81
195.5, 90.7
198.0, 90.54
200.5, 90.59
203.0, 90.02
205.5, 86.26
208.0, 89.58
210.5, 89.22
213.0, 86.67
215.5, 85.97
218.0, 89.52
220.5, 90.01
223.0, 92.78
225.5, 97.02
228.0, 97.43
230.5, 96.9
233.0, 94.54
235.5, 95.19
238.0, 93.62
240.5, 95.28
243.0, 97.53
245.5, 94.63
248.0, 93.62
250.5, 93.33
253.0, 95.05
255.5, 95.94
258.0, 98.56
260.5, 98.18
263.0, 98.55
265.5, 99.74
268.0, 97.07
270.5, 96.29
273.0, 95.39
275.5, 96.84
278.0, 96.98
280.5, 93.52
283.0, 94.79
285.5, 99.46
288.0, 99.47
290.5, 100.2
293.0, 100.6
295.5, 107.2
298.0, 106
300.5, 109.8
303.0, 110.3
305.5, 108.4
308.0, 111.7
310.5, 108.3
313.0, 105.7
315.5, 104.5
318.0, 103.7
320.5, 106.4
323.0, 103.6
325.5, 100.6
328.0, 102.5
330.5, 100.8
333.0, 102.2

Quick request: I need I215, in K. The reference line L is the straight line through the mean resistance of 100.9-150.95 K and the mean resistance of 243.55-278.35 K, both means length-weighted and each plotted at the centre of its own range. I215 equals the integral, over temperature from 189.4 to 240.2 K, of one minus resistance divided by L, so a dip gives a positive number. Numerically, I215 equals 2.5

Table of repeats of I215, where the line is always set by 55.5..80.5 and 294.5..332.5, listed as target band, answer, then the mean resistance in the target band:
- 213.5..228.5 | 1.6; 91.6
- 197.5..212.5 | 1.9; 89.2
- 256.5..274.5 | 1.1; 97.6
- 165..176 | 1.4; 88.2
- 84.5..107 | 0.1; 97.3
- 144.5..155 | 1.5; 85.5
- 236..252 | 1.3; 94.7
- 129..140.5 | 0.4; 95.6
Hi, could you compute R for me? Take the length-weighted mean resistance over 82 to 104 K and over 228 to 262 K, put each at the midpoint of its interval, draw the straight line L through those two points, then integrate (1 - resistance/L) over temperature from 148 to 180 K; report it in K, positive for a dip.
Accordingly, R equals 3.2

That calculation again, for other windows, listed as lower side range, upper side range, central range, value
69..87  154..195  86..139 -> -3.1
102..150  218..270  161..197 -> 2.5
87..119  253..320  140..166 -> 3.1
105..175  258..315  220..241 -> 0.7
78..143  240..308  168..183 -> 1.4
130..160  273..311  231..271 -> 1.2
